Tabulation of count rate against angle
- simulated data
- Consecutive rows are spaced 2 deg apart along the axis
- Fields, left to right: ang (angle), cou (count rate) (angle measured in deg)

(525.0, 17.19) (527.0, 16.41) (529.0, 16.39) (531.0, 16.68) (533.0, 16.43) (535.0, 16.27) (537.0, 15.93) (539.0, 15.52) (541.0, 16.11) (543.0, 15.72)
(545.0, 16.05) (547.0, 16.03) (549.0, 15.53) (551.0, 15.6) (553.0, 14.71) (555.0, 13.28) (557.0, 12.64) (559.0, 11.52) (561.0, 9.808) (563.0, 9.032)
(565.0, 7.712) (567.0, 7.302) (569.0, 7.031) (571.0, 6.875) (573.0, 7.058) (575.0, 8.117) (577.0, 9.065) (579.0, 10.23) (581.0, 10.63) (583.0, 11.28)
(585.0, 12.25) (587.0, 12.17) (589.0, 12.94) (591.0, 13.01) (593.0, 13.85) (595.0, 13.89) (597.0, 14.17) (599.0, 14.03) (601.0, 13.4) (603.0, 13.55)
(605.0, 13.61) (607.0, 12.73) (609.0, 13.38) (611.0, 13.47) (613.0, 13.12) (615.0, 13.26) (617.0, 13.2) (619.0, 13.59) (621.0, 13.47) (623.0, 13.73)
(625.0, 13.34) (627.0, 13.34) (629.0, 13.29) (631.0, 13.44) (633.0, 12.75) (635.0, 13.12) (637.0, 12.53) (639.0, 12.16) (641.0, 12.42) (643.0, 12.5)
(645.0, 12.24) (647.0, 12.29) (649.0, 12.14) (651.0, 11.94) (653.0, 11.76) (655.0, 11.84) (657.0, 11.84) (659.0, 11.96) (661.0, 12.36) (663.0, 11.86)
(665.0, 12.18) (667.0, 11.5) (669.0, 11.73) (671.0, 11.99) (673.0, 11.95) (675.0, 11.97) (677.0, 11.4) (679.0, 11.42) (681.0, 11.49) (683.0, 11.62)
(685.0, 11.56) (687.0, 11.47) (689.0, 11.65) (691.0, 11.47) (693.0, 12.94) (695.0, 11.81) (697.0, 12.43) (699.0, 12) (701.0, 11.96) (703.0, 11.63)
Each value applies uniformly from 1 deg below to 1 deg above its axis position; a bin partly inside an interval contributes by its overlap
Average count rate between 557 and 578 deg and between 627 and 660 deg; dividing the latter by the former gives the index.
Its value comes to 1.45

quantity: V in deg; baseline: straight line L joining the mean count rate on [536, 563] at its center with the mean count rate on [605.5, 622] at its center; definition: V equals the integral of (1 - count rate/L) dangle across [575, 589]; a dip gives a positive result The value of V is 2.9 deg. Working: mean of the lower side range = 14.3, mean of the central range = 10.9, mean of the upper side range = 13.3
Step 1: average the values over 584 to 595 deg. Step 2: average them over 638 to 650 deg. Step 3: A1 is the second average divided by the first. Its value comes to 0.95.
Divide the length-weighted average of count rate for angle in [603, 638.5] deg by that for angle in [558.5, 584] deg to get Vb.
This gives 1.5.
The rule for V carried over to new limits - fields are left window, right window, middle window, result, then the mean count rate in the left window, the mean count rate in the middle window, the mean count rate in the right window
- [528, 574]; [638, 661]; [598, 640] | -3.0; 13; 13.3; 12.1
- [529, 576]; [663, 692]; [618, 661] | -2.3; 12.7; 12.6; 11.7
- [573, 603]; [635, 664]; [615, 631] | -1.8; 12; 13.4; 12.2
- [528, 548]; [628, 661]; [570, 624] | 6.7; 16.1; 12.2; 12.4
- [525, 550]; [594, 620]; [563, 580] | 7.8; 16.1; 7.99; 13.5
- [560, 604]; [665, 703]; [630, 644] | -1.7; 10.8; 12.7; 11.8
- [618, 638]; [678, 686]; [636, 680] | 1.0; 13.3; 12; 11.5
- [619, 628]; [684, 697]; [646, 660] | 0.9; 13.5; 12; 11.9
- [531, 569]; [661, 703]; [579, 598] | 0.7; 13.5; 12.6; 11.8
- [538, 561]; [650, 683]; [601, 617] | -0.2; 14.6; 13.3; 11.8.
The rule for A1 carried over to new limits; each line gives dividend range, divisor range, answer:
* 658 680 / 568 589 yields 1.23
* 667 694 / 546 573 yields 1.05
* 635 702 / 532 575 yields 0.95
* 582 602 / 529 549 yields 0.82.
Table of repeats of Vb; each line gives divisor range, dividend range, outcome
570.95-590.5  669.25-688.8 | 1.13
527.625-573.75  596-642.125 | 1.01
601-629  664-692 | 0.87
